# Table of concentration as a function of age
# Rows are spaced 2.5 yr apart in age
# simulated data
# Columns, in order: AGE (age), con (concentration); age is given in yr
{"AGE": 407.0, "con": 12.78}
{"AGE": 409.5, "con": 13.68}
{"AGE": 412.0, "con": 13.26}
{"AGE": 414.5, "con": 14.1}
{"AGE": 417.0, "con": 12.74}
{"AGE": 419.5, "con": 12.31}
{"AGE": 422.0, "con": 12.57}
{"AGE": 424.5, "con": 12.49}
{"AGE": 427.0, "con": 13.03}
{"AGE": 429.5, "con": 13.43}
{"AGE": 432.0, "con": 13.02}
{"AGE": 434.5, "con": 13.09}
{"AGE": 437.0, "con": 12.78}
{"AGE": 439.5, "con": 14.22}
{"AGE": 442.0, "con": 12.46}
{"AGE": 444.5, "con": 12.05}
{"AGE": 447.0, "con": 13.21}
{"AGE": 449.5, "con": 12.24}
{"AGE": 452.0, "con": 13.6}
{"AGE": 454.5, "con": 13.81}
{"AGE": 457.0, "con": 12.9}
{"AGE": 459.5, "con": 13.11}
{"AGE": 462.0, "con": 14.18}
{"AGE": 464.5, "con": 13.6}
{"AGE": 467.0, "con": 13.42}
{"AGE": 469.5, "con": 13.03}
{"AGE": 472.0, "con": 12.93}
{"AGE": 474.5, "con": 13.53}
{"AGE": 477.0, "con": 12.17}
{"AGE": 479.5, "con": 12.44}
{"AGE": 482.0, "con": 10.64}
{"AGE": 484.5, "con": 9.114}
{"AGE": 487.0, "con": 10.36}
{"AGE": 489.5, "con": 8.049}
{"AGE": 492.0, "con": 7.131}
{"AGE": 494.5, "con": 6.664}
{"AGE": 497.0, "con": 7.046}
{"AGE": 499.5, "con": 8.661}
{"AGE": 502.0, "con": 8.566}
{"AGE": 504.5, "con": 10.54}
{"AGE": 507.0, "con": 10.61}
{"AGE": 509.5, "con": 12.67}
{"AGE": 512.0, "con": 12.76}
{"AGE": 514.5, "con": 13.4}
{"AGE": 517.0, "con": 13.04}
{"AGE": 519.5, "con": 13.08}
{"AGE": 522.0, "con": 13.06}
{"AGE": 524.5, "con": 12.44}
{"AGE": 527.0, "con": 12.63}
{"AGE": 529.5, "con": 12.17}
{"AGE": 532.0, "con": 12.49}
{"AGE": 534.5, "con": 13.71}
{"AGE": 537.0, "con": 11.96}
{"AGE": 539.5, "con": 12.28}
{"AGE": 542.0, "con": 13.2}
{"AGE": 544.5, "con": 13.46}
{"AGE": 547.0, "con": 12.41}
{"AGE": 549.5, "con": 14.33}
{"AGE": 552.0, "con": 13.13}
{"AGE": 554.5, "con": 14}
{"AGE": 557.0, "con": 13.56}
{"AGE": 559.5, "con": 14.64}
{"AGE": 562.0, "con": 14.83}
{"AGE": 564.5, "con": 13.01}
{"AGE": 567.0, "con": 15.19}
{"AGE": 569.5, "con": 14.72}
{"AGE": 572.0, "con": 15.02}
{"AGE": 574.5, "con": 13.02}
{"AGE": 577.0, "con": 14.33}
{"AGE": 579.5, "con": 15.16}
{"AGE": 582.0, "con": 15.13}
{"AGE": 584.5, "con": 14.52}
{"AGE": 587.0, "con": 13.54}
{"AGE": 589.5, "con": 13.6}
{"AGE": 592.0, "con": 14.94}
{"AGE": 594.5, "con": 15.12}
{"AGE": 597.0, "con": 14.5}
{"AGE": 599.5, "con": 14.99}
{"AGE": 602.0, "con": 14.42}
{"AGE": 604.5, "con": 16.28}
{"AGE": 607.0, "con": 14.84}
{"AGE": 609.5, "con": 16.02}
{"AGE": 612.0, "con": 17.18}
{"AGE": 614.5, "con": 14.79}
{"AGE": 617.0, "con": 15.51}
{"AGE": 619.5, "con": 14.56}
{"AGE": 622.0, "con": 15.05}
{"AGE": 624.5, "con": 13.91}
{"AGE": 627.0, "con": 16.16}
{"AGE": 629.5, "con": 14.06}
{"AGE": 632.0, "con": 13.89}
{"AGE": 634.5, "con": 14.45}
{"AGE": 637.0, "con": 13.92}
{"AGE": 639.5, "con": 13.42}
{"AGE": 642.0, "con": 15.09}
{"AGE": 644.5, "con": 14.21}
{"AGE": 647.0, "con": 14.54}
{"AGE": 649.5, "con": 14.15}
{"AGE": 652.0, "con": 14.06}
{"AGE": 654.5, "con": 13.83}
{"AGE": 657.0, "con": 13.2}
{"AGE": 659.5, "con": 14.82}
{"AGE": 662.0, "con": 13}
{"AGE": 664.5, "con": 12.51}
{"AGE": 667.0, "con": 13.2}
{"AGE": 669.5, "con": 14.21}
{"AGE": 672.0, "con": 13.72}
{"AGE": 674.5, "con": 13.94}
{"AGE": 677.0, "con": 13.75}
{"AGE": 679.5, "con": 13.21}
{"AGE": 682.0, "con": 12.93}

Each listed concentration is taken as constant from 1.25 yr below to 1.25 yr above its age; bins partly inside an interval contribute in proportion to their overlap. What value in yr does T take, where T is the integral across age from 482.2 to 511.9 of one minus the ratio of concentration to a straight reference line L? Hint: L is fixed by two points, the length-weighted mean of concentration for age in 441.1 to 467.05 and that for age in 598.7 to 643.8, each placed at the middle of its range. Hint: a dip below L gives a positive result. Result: 9.5 yr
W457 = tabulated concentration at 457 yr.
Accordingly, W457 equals 12.9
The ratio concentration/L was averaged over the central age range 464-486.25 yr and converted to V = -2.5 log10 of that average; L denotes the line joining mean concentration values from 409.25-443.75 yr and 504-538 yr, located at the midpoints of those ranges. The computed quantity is 0.05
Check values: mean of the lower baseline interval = 13.1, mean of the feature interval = 12.2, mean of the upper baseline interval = 12.5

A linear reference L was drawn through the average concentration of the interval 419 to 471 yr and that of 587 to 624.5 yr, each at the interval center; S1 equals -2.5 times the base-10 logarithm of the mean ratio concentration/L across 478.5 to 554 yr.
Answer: 0.22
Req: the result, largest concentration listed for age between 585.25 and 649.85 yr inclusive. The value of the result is 17.18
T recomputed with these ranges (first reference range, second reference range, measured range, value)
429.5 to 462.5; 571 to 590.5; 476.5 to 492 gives 3.8 yr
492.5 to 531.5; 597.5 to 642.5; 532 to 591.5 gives -4.6 yr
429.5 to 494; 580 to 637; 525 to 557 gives 1.6 yr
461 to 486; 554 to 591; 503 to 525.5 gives 1.5 yr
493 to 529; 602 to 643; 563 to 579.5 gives -1.4 yr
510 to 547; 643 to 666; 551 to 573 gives -1.9 yr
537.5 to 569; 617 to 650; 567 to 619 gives -3.1 yr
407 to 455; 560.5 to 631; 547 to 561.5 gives 0.5 yr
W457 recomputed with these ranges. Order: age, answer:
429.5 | 13.43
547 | 12.41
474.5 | 13.53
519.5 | 13.08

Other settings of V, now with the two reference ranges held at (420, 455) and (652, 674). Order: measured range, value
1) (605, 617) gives -0.17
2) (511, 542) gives 0.04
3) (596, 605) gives -0.12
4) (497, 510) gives 0.32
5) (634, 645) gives -0.05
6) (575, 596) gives -0.09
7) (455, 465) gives -0.04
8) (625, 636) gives -0.08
